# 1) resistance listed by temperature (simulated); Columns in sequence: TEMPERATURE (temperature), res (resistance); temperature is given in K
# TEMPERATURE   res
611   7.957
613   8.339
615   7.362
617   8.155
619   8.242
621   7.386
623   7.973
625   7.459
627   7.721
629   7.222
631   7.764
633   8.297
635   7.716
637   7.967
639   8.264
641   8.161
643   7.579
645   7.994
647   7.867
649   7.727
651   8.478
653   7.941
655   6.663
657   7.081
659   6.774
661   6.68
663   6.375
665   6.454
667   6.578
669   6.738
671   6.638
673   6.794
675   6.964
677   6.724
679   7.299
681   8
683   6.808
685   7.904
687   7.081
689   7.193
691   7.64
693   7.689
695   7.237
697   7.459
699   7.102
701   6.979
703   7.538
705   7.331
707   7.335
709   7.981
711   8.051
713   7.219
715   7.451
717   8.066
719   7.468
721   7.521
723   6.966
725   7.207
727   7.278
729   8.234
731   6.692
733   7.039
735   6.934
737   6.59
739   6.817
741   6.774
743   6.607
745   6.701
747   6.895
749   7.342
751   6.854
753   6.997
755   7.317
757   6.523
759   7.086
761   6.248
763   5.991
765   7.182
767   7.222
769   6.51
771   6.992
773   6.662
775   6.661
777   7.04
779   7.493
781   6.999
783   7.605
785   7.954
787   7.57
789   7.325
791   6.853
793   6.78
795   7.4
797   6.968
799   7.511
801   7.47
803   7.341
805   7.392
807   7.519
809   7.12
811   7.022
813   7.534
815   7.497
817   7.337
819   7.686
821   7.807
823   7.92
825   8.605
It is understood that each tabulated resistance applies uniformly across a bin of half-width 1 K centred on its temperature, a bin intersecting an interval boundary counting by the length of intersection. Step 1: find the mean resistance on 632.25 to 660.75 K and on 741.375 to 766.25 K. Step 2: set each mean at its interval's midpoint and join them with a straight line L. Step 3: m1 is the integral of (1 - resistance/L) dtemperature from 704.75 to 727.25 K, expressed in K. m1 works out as -1.2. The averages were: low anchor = 7.72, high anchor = 6.82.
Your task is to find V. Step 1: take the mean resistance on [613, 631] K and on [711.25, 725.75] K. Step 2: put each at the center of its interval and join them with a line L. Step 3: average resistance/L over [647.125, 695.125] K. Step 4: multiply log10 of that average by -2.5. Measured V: 0.06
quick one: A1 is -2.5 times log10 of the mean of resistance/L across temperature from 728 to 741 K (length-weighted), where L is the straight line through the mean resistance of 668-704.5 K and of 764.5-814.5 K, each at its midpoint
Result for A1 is 0.03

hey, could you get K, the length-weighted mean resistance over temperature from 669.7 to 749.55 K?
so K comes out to 7.24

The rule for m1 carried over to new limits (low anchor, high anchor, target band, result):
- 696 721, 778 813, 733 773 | 3.16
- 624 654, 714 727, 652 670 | 2.20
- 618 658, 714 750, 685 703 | 0.13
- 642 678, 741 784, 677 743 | -2.92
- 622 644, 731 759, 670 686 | 0.65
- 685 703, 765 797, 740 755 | 0.63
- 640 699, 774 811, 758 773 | 1.09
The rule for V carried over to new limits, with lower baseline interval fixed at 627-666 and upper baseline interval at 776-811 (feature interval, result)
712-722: -0.018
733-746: 0.097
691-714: -0.002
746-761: 0.063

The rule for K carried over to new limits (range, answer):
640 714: 7.3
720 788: 7.01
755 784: 6.89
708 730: 7.59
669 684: 7.01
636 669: 7.39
